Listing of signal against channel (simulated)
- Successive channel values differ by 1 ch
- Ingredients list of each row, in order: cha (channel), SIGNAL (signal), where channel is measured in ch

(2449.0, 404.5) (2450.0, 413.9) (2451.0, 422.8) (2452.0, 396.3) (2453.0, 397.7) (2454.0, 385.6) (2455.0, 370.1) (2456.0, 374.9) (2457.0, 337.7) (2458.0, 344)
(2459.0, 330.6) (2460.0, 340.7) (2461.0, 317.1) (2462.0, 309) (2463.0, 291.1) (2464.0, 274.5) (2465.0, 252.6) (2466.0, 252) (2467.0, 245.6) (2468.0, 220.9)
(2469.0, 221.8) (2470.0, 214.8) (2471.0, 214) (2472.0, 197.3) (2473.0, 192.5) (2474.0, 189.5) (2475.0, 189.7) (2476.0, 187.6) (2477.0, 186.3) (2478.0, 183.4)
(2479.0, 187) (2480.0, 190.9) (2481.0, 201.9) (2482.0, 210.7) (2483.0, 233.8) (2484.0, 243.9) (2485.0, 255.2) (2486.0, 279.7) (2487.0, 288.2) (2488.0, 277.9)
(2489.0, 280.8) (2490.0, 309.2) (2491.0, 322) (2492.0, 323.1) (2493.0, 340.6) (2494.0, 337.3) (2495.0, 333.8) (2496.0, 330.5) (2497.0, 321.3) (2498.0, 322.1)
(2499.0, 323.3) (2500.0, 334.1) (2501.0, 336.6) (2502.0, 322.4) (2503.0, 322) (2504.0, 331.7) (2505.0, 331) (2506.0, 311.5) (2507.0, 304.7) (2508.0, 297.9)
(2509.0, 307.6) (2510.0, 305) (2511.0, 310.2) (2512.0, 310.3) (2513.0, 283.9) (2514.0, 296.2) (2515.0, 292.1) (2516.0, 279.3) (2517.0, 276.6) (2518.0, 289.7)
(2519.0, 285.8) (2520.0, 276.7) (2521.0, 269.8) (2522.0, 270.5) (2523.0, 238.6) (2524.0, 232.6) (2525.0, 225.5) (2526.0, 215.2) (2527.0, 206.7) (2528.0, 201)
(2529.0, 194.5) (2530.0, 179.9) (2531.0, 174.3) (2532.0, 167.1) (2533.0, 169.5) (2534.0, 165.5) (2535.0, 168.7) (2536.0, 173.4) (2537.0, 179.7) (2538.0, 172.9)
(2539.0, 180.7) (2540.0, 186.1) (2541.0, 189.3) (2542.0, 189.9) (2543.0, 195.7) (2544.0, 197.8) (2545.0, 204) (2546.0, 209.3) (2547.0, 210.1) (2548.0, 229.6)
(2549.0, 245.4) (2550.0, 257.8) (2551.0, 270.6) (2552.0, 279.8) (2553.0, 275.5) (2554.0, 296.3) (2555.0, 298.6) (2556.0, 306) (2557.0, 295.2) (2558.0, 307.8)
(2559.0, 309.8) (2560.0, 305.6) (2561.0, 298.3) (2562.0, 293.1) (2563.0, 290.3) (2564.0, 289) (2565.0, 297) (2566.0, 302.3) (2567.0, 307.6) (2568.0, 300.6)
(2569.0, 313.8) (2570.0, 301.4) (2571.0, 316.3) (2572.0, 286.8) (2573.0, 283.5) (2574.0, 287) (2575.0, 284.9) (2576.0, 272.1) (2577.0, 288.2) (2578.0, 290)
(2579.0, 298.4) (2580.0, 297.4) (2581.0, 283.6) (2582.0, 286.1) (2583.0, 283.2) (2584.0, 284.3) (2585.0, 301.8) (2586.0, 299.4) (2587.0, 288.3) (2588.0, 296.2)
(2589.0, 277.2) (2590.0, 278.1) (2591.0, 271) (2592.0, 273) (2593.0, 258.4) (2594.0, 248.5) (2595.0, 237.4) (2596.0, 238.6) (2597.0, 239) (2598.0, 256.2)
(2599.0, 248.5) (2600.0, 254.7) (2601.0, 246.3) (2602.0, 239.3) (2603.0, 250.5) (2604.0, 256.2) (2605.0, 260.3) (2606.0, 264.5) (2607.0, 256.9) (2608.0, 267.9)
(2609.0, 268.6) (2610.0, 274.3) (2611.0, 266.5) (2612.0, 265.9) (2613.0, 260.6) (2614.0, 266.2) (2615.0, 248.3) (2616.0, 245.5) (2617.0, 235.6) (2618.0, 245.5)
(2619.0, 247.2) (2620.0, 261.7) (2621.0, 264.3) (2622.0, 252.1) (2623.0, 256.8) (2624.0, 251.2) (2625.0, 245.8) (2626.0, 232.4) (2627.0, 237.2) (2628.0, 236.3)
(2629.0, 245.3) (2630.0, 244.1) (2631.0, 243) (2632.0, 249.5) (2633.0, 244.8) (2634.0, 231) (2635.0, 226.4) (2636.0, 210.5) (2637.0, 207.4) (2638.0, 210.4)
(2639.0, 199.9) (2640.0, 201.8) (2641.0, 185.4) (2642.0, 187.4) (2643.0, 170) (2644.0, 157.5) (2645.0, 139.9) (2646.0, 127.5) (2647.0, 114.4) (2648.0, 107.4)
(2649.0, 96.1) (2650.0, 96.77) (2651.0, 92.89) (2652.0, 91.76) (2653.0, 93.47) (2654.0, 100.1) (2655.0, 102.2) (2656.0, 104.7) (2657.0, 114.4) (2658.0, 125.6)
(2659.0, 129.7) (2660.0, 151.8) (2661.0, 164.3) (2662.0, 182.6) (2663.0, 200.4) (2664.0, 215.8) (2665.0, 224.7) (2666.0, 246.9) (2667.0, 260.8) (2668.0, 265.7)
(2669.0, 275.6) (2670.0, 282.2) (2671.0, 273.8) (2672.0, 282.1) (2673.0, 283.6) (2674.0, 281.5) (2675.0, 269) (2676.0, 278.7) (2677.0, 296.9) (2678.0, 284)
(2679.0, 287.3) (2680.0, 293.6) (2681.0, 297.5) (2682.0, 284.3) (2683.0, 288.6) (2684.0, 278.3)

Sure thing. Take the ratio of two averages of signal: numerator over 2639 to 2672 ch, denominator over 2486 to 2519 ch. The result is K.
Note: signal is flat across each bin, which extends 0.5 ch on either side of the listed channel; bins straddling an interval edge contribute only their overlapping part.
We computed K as 0.54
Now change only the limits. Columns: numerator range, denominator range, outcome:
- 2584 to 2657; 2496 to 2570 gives 0.85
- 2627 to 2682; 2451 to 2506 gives 0.71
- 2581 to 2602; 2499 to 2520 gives 0.88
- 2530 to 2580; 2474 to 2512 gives 0.90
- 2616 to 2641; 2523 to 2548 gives 1.22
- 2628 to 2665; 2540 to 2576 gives 0.62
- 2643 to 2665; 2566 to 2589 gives 0.45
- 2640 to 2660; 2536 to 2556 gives 0.56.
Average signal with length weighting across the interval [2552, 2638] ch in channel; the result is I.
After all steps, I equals 269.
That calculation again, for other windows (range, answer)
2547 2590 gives 289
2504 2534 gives 258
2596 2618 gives 255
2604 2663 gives 202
